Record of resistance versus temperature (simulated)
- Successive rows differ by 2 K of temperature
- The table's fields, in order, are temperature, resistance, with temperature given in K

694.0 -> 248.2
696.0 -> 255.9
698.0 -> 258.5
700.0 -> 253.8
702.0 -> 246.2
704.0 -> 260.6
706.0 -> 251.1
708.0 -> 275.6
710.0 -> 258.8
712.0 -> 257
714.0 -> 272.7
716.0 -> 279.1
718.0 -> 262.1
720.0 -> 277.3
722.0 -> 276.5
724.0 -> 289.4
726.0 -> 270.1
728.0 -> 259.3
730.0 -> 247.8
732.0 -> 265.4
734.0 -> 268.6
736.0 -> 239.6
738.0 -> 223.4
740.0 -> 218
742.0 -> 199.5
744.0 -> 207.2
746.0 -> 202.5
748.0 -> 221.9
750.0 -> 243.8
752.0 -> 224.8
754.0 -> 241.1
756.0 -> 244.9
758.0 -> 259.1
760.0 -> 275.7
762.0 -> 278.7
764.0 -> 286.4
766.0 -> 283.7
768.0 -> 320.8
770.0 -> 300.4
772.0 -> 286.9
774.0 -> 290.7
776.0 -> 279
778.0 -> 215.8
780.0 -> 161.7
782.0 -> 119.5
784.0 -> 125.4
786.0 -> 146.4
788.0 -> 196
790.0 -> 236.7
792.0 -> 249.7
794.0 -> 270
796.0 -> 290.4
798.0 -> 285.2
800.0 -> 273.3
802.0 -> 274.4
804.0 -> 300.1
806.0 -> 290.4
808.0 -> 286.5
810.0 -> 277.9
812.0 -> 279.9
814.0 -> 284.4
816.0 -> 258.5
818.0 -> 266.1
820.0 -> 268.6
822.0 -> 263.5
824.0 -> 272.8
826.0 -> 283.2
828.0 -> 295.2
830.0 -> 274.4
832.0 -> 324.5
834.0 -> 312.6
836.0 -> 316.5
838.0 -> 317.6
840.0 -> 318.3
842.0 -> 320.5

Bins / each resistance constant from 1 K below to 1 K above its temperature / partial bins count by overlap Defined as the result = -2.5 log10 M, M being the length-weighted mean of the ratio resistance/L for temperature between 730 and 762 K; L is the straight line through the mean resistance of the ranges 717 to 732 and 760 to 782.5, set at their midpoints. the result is 0.12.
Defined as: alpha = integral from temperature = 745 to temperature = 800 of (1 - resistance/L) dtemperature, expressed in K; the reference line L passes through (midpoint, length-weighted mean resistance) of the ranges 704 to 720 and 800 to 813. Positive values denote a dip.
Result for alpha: 6.9 K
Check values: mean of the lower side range 266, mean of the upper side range 284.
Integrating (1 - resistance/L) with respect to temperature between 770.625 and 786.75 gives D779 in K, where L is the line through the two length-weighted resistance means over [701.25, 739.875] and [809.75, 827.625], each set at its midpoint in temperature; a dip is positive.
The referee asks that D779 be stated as 3.7 K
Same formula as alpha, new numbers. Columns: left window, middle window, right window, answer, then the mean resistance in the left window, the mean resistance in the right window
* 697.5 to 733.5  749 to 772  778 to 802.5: -3.30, 265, 218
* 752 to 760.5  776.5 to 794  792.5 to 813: 5.26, 250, 282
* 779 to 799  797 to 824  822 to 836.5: -2.66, 208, 294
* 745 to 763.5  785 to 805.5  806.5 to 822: 0.95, 245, 274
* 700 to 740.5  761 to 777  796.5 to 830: -1.23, 260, 279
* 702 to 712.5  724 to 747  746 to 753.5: -0.03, 259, 227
